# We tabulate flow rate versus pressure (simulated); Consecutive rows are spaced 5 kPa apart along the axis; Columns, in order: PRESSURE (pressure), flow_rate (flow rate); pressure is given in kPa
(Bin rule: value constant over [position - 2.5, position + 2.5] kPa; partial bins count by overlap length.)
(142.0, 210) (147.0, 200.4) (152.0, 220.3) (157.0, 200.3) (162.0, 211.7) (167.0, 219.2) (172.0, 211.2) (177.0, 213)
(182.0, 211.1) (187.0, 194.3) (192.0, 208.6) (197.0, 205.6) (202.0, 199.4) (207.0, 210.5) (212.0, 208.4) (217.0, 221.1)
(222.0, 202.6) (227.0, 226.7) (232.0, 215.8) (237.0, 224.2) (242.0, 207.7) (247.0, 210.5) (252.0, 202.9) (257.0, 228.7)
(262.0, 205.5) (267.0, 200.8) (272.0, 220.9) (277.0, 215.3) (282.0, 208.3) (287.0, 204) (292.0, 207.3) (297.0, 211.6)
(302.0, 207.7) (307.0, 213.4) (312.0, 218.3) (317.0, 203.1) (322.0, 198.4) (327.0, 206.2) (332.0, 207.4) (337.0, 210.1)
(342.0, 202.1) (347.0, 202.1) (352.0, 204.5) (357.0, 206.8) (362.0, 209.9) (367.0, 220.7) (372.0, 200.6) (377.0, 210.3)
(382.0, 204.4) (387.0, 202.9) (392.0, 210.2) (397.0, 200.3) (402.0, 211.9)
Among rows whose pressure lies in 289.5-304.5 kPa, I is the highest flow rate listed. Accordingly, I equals 211.6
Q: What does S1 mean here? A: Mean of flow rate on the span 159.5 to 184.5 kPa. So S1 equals 213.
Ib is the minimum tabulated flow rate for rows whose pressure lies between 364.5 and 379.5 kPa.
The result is 200.6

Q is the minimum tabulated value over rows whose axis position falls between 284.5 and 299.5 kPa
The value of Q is 204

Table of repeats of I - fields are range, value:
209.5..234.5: 226.7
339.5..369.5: 220.7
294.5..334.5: 218.3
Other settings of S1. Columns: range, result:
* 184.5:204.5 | 202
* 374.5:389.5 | 206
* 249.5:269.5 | 209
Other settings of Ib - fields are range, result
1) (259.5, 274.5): 200.8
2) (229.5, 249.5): 207.7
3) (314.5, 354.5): 198.4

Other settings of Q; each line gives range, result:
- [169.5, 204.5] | 194.3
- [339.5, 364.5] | 202.1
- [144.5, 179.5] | 200.3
